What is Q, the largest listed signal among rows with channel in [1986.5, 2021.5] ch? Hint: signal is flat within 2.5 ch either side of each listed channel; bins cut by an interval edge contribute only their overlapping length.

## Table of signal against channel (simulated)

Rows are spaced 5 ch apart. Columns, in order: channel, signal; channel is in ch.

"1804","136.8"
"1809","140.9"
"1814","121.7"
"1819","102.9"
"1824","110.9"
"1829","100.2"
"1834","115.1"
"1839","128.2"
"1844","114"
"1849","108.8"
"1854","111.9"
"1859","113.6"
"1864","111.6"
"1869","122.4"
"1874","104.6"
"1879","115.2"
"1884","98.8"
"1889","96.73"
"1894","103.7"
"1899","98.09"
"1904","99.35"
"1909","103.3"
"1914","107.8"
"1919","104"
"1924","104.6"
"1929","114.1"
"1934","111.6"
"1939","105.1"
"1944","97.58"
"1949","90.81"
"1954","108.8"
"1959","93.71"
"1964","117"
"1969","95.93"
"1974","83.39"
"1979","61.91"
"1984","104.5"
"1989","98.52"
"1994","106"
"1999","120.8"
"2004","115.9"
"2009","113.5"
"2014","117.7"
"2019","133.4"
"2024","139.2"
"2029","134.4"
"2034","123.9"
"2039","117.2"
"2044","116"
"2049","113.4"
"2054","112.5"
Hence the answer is 133.4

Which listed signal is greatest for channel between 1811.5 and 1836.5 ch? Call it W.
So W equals 121.7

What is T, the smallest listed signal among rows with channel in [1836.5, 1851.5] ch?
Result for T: 108.8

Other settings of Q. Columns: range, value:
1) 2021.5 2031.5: 139.2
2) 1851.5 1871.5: 122.4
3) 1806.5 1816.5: 140.9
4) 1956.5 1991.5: 117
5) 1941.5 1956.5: 108.8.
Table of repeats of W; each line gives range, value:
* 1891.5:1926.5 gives 107.8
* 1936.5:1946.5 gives 105.1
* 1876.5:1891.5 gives 115.2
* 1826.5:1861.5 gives 128.2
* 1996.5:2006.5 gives 120.8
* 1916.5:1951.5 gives 114.1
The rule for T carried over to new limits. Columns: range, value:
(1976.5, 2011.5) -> 61.91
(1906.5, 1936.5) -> 103.3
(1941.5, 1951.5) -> 90.81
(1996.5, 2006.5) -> 115.9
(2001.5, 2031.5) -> 113.5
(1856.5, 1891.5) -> 96.73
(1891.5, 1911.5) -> 98.09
